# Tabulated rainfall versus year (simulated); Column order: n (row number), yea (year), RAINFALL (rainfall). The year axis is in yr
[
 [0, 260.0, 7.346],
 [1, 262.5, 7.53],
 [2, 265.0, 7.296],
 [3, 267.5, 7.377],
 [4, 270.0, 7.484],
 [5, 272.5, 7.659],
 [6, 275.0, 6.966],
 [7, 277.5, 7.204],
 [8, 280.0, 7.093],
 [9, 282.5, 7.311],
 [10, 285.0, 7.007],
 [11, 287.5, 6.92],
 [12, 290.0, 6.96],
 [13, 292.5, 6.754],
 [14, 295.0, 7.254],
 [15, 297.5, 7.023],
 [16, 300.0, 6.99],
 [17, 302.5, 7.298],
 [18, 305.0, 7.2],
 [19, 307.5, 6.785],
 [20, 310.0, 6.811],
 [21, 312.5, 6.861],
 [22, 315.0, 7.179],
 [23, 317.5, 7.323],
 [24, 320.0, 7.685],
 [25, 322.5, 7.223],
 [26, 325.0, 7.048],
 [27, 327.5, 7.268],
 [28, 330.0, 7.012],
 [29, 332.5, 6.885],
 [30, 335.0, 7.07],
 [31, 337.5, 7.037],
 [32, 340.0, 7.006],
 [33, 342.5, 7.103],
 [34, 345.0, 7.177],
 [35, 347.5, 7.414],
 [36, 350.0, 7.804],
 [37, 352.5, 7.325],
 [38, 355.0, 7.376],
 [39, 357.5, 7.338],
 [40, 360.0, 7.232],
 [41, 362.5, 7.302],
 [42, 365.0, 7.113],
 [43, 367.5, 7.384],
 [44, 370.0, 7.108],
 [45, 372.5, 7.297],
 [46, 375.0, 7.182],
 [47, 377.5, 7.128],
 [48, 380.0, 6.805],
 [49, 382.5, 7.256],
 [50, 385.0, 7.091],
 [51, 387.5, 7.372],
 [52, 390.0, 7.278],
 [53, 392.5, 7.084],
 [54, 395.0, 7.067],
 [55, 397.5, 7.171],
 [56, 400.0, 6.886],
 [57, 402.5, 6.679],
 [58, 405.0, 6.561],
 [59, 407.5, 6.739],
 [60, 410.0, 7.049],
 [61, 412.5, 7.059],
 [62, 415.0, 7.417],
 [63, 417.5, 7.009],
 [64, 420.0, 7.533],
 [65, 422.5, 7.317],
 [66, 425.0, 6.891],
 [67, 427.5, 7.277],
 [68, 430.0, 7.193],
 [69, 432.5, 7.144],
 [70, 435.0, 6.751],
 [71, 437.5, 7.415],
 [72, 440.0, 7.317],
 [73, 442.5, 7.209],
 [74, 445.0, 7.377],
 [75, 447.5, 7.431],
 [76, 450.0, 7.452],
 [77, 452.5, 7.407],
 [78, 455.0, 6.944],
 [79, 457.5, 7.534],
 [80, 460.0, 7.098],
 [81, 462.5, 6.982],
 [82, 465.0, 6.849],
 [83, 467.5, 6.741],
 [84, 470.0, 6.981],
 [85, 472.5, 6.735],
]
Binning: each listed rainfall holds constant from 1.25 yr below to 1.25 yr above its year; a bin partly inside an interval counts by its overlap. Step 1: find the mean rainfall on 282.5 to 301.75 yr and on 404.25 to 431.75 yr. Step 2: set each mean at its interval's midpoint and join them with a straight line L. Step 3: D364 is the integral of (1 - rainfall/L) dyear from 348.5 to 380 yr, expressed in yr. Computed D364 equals -1.0 yr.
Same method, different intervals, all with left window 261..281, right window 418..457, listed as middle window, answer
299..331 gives 0.8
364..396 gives 0.5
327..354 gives 0.4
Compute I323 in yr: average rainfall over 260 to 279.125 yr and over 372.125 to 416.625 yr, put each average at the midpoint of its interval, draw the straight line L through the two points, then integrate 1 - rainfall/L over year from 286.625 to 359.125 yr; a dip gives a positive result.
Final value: 0.8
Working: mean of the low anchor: 7.35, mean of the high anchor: 7.06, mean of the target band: 7.14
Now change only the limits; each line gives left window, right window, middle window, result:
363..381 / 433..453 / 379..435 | 1.1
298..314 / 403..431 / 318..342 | -0.4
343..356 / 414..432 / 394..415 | 1.0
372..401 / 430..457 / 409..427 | 0.0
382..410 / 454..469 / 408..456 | -1.3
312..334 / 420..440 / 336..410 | 0.3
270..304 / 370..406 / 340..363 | -0.8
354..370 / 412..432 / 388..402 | 0.3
